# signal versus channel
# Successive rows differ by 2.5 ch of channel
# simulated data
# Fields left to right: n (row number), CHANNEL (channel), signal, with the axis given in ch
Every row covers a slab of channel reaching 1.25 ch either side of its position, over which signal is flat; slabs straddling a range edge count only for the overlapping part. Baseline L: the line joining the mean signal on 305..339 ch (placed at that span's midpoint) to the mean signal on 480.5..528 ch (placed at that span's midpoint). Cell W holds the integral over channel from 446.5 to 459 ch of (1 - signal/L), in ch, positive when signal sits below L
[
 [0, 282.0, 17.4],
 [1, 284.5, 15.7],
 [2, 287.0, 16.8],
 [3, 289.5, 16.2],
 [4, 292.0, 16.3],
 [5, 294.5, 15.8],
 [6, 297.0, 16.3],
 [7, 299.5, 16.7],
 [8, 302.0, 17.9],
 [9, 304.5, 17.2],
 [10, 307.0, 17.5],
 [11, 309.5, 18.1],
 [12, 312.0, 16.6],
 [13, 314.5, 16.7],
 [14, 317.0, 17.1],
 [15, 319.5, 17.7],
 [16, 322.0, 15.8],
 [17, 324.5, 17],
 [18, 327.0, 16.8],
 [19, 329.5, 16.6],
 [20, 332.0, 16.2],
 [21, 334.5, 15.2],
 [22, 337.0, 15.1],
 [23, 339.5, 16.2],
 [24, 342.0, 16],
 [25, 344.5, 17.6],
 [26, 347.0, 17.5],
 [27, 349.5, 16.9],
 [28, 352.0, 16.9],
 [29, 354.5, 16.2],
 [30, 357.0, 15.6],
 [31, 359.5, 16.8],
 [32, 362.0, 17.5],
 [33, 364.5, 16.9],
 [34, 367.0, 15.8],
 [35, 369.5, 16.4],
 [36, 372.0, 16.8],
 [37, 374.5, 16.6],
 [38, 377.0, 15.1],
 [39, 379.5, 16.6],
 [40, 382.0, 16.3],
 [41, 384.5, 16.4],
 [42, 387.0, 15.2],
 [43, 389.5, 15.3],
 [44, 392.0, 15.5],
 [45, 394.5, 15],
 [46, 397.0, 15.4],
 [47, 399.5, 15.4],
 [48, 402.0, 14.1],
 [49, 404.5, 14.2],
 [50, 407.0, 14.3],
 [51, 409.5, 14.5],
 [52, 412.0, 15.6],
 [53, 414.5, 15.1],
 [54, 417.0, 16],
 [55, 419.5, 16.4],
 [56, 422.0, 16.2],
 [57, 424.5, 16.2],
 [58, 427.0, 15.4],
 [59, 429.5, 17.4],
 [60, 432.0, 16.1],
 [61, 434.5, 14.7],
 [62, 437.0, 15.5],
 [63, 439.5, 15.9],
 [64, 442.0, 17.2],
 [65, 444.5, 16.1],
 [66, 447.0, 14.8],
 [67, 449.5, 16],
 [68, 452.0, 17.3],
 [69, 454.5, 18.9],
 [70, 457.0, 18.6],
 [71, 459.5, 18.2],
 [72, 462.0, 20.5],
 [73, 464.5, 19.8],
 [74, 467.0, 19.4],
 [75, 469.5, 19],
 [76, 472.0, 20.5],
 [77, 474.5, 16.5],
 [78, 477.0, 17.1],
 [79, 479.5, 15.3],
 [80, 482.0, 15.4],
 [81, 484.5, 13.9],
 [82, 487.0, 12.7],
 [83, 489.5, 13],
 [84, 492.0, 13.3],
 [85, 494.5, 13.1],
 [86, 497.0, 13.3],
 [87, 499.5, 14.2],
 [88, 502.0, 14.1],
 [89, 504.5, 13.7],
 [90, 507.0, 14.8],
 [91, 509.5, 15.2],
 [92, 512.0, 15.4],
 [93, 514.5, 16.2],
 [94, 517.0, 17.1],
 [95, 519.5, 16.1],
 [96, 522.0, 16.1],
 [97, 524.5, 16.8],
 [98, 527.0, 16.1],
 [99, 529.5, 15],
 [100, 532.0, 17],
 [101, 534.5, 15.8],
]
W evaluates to -1.7 ch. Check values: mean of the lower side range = 16.6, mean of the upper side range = 14.8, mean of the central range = 17.3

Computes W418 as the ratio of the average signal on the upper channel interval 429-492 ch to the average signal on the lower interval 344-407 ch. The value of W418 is 1.0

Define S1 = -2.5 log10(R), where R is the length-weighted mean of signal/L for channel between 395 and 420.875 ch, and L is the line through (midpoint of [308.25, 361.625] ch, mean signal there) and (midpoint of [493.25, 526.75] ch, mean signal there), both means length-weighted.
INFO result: 0.06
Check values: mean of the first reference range 16.6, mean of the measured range 15.1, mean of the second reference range 15.1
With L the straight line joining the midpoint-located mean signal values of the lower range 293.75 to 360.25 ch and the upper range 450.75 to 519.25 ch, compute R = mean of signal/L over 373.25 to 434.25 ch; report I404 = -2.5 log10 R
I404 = 0.06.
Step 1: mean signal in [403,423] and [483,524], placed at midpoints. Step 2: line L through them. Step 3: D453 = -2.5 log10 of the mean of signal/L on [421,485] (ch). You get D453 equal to -0.14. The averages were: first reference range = 15.3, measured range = 17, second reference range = 14.6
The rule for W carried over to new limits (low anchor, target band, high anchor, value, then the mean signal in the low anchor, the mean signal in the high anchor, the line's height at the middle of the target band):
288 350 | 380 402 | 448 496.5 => 1.5 ch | 16.7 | 16.7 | 16.7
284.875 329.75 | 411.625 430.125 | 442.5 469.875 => 1.8 ch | 16.8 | 18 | 17.7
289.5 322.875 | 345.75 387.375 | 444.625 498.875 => 0.7 ch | 16.9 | 16.5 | 16.7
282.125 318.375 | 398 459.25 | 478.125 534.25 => -1.3 ch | 16.8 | 14.9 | 15.6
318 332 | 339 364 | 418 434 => -0.2 ch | 16.7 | 16.2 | 16.6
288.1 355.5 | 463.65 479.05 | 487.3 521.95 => -3.7 ch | 16.7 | 14.6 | 15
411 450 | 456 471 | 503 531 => -3.3 ch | 15.9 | 15.7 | 15.8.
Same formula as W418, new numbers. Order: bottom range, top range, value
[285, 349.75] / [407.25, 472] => 1.01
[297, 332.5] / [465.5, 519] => 0.91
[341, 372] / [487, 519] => 0.86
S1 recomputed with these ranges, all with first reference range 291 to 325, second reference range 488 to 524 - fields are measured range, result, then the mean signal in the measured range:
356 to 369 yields -0.01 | 16.5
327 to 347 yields 0.02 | 16.3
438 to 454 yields -0.07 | 16.3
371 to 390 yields 0.00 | 16.1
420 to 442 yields -0.03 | 16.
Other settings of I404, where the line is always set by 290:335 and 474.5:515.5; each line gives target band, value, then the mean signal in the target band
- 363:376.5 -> -0.026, 16.4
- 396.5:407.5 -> 0.071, 14.7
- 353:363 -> -0.021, 16.5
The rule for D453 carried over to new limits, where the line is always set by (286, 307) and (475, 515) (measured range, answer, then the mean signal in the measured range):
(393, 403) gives 0.037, 15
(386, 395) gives 0.025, 15.3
